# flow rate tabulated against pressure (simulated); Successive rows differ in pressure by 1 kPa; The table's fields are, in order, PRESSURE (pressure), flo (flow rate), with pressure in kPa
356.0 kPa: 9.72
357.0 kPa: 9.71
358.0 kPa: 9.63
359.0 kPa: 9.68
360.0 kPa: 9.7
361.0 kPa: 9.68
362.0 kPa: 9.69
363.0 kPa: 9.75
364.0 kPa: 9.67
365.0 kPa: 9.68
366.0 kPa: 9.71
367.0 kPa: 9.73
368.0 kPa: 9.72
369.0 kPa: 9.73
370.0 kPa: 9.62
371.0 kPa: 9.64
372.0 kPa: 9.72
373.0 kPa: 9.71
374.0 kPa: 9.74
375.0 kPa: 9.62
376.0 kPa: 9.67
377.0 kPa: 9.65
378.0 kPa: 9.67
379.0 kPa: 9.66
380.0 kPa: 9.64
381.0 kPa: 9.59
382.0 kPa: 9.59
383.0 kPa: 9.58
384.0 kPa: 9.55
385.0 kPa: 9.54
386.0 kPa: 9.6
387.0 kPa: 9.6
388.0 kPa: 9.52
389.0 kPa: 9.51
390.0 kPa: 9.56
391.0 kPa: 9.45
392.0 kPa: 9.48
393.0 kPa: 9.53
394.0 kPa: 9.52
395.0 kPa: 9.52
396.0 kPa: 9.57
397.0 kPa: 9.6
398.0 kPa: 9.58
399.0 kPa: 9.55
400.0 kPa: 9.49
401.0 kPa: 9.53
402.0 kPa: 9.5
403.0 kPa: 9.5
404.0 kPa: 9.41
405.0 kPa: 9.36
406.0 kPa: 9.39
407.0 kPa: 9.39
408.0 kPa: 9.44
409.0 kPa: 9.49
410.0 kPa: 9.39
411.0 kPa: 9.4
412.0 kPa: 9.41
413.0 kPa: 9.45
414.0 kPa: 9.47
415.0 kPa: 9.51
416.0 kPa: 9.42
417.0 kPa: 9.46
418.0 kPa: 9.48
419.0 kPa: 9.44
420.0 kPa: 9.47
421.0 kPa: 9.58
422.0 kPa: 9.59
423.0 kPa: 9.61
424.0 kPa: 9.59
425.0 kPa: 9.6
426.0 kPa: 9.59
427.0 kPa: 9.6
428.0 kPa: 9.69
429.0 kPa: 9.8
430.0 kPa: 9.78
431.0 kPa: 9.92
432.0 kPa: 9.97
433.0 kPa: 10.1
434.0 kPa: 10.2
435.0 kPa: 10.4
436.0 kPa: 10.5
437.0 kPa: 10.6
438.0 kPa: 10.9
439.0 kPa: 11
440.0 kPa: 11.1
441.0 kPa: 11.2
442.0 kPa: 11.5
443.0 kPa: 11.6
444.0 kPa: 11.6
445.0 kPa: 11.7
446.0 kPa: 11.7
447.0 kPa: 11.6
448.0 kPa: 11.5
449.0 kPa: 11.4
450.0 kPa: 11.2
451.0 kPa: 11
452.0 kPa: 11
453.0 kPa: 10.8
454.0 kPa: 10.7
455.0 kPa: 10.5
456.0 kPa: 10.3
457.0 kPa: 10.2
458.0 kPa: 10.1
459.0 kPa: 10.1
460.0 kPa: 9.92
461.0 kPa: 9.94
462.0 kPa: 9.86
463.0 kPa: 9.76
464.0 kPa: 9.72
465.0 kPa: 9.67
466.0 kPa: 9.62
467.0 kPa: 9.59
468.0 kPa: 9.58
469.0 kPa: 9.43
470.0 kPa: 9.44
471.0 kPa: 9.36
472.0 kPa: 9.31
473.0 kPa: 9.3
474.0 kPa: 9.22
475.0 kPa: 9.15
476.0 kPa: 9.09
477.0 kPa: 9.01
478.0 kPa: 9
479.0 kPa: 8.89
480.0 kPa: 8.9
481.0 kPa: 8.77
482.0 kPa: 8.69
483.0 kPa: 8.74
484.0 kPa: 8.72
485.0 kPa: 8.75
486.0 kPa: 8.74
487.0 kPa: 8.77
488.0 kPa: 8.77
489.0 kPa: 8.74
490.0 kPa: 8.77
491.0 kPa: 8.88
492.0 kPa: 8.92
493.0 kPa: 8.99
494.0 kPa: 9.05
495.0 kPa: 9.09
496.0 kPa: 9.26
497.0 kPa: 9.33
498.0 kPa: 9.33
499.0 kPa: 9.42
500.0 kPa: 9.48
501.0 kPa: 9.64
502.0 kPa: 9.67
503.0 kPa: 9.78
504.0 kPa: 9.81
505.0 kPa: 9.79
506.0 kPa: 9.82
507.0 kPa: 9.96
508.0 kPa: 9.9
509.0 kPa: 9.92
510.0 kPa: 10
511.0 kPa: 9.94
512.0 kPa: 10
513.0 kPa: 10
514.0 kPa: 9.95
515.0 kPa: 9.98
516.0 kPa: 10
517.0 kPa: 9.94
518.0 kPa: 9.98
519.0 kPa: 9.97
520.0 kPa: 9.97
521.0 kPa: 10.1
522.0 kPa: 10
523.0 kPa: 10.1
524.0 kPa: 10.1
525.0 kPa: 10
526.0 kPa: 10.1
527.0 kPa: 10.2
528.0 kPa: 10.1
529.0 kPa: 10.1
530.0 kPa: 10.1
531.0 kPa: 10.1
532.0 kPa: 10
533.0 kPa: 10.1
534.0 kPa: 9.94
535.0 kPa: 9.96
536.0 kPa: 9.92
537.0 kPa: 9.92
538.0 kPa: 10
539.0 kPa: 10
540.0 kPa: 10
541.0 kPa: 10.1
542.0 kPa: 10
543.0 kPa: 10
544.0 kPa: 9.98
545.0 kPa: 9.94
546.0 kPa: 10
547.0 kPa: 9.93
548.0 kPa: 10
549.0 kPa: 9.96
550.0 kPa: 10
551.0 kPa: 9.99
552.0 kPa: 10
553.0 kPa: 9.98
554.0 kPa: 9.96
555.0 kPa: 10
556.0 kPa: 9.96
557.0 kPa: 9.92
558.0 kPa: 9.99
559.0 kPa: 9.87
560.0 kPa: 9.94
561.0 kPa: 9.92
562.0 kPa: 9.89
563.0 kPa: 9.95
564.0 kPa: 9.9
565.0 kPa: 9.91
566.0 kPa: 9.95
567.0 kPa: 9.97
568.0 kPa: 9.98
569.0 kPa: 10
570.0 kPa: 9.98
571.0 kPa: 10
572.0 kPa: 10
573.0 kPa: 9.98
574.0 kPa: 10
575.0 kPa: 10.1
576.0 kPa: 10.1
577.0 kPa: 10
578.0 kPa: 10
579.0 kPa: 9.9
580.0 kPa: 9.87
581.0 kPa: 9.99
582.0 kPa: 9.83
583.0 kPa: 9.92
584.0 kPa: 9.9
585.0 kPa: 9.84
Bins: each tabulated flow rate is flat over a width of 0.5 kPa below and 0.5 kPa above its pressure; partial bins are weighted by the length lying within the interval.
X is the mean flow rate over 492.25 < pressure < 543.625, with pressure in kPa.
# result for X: 9.86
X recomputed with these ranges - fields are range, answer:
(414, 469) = 10.3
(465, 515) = 9.32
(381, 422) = 9.5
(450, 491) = 9.51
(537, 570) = 9.97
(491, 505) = 9.36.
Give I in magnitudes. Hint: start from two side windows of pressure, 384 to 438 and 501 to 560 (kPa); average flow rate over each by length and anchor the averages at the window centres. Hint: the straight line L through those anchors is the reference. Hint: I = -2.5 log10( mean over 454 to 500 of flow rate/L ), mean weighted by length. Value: 0.06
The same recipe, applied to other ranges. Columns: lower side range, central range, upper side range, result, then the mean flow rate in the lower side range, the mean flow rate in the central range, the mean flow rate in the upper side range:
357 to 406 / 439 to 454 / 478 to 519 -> -0.192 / 9.6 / 11.3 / 9.38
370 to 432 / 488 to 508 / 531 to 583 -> 0.053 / 9.56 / 9.35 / 9.97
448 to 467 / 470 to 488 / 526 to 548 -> 0.144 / 10.3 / 8.97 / 10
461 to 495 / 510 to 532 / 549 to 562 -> -0.049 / 9.14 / 10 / 9.96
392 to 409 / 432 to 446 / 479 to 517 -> -0.161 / 9.49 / 10.9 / 9.36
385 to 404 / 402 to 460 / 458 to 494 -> -0.088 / 9.53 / 10.2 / 9.21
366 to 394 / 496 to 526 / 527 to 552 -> 0.010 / 9.62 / 9.85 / 10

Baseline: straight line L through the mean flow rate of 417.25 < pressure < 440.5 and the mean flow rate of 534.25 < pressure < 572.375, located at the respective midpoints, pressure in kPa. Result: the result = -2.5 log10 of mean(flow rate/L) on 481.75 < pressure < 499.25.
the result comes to 0.12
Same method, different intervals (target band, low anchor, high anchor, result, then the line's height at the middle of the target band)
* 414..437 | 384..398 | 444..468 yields 0.03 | 10.1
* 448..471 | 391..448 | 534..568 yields -0.02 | 9.96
